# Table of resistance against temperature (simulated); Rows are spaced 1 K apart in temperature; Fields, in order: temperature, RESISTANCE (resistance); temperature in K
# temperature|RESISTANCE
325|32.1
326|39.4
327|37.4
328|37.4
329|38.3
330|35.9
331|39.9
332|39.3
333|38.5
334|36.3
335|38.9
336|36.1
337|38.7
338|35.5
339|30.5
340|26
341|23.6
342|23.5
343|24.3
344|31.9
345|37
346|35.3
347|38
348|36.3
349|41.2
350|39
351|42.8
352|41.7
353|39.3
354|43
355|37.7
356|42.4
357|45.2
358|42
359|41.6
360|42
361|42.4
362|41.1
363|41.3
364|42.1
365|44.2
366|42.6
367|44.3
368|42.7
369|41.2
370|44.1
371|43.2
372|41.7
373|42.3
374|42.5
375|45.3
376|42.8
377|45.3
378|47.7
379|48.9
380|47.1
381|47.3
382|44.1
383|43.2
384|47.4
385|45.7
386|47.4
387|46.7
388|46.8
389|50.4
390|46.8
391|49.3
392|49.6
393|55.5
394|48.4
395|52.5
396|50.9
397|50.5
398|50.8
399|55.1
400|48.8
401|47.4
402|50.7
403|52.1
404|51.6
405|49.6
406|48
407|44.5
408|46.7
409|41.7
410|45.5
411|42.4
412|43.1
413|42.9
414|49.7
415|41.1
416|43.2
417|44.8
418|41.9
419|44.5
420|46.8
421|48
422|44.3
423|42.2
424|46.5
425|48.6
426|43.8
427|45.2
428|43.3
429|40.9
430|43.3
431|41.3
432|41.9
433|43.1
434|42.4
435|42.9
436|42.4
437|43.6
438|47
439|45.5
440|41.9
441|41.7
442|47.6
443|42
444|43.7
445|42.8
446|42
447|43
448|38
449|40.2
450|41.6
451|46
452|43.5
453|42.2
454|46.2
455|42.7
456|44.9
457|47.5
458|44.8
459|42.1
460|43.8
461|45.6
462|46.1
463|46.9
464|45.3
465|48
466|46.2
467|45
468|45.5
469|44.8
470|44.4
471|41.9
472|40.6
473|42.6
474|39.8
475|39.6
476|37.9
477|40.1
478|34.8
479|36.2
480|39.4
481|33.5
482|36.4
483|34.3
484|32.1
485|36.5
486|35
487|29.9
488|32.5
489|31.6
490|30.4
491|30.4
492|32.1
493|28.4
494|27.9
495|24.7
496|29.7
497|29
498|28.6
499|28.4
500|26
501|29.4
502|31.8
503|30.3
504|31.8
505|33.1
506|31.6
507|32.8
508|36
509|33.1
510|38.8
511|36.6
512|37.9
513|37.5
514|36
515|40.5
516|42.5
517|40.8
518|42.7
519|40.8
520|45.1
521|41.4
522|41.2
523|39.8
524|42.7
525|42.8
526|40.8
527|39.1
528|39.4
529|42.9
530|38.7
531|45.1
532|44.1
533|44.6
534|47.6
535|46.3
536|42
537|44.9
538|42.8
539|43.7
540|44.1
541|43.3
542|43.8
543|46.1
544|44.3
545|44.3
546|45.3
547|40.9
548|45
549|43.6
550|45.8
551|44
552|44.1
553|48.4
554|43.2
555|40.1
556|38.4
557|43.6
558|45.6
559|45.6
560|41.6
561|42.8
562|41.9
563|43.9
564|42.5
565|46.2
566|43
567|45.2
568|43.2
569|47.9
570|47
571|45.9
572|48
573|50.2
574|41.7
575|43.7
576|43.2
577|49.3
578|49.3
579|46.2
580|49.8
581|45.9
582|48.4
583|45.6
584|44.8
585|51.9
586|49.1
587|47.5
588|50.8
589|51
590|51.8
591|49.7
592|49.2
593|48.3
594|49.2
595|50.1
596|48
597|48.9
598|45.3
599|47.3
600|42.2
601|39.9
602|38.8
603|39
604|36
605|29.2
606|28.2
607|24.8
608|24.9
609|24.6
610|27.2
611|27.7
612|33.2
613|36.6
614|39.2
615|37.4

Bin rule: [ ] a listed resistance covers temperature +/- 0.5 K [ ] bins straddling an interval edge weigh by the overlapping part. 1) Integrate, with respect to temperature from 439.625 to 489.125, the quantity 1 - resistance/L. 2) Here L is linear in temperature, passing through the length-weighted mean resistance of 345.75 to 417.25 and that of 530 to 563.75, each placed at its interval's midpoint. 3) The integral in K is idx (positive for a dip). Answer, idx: 3.6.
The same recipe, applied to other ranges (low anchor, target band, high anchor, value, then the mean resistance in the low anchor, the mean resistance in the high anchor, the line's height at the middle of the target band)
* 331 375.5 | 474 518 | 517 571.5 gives 8.8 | 38.8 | 43.5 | 42.3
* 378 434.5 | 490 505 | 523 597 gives 5.4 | 46.5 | 45.2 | 45.8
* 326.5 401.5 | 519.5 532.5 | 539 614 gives 0.4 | 42.1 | 43.3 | 43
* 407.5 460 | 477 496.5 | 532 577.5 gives 5.1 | 43.7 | 44.4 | 44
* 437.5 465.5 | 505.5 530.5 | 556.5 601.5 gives 3.3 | 44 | 46.5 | 45.3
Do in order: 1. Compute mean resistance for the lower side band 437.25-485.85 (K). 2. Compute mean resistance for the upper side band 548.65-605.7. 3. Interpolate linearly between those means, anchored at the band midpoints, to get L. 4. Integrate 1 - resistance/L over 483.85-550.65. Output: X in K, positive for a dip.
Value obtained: 8.8 K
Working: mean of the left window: 42.1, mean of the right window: 45.3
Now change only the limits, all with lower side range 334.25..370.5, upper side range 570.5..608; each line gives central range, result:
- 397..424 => -4.5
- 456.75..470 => -1.3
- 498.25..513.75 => 3.5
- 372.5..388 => -2.6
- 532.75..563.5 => -0.2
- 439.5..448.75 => -0.4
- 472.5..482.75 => 0.9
